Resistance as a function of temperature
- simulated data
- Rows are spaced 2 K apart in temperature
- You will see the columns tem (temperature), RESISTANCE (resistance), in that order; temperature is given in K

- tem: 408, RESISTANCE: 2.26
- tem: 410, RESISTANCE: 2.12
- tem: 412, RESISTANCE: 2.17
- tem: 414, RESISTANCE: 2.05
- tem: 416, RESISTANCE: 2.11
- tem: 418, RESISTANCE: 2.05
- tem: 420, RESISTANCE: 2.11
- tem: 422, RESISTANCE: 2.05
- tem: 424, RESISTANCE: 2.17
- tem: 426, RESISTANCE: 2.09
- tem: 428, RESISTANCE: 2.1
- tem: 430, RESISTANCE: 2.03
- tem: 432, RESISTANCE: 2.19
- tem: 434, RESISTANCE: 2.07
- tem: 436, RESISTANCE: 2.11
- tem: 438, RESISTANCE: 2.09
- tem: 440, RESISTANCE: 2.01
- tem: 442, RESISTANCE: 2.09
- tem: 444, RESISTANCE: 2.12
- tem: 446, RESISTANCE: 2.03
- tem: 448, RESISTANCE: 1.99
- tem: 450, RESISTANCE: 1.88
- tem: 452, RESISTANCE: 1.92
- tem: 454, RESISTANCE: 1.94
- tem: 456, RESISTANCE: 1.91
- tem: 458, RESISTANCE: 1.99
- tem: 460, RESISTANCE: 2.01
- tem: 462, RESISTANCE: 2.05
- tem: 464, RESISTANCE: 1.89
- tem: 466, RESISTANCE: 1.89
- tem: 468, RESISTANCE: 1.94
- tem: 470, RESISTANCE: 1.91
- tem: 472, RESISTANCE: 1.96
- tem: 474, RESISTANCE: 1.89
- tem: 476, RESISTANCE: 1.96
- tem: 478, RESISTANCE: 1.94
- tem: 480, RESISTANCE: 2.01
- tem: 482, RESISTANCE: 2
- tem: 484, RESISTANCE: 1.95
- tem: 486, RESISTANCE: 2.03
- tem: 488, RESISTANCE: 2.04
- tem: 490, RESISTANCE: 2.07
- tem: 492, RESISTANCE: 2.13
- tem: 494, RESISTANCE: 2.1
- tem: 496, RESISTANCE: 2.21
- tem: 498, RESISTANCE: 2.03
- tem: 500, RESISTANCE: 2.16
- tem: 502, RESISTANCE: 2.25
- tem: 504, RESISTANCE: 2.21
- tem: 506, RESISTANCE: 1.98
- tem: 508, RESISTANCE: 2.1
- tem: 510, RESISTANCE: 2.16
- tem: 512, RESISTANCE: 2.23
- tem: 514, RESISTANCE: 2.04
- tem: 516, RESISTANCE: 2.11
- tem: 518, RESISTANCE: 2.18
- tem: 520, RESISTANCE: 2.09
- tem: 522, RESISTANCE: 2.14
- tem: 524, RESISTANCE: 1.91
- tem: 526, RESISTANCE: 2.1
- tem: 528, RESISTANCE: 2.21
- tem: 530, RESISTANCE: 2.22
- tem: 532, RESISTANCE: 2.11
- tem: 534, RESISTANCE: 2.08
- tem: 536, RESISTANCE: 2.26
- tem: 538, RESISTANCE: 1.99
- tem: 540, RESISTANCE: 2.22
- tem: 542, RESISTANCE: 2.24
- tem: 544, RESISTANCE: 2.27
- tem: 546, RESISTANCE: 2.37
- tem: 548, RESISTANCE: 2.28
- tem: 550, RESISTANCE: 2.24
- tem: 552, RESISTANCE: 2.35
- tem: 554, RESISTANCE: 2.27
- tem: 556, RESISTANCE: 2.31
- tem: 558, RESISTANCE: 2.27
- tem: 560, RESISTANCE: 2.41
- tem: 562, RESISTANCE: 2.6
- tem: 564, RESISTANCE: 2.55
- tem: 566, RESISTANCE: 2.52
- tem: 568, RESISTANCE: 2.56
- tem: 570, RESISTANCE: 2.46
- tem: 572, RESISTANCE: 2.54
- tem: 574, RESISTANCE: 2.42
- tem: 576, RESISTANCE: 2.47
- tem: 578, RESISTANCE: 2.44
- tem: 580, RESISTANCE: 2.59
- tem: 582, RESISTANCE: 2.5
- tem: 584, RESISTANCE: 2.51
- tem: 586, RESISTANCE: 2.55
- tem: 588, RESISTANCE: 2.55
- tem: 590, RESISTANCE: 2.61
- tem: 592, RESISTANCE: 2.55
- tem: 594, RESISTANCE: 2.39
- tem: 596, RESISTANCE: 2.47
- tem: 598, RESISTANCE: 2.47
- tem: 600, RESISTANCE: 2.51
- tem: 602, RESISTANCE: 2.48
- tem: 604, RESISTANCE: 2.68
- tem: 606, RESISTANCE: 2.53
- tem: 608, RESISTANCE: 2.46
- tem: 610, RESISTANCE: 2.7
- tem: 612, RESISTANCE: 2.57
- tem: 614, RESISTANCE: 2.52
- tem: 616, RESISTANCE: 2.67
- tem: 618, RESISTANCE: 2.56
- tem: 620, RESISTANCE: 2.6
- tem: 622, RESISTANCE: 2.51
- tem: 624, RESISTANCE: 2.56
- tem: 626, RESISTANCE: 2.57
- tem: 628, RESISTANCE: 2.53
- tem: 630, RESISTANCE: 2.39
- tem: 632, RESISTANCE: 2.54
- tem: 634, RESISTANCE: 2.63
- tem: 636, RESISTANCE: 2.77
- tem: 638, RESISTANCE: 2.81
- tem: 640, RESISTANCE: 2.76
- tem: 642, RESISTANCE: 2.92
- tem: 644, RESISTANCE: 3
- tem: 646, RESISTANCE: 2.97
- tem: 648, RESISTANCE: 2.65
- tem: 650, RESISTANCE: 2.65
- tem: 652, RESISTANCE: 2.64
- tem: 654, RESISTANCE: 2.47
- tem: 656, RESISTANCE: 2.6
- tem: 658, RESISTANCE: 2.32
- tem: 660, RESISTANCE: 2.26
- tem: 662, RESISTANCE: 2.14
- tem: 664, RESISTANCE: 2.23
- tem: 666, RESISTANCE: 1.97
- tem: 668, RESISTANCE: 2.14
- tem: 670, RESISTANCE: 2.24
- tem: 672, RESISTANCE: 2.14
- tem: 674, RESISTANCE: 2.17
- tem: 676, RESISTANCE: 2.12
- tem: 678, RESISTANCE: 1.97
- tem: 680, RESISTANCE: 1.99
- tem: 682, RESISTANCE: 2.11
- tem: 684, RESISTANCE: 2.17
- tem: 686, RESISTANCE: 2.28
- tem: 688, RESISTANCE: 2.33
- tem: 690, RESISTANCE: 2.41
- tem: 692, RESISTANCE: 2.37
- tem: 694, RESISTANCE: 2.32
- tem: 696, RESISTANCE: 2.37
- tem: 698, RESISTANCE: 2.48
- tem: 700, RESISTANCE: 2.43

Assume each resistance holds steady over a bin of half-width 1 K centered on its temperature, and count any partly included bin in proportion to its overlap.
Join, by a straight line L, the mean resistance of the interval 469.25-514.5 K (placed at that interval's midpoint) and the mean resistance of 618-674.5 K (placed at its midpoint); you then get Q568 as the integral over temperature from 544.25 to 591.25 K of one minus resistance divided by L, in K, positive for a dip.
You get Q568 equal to -3.4 K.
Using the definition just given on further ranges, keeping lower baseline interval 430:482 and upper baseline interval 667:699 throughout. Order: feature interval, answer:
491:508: -0.79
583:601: -3.21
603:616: -2.62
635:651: -4.63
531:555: -1.63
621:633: -1.93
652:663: -0.92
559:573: -2.76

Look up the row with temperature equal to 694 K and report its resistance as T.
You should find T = 2.32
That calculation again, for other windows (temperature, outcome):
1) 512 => 2.23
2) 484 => 1.95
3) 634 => 2.63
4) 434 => 2.07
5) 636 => 2.77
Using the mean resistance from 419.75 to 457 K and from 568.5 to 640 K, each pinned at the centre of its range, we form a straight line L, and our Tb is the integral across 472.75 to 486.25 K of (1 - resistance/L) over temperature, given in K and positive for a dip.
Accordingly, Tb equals 1.28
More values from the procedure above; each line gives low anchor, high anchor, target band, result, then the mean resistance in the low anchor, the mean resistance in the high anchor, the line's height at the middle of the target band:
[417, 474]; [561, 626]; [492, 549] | 3.2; 2.02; 2.53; 2.28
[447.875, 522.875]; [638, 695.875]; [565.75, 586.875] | -2.9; 2.03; 2.38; 2.21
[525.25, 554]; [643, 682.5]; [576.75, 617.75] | -4.8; 2.21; 2.34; 2.27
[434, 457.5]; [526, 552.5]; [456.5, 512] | 1.6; 2.01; 2.21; 2.09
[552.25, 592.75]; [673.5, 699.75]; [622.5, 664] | -4.7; 2.48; 2.24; 2.33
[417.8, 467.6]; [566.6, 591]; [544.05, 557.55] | 0.7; 2.03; 2.52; 2.42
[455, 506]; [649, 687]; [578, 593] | -2.8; 2.02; 2.24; 2.14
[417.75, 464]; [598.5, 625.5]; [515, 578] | 2.2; 2.04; 2.56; 2.36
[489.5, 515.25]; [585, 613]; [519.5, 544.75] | 1.3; 2.13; 2.54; 2.25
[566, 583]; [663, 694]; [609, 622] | -1.2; 2.5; 2.18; 2.37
